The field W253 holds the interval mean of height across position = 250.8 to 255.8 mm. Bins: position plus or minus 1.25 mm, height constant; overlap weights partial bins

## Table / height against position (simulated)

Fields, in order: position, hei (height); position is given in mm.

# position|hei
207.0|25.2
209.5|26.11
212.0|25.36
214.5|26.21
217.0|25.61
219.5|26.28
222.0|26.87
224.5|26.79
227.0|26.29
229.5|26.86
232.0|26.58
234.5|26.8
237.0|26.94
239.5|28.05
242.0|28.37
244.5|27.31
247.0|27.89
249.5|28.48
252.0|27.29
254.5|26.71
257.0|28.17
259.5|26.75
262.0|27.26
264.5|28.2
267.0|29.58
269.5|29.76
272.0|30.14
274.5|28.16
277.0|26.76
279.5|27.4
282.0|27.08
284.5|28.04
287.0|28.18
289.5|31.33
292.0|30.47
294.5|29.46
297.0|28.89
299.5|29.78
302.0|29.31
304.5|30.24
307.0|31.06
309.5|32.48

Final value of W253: 27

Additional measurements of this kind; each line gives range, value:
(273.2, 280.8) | 27.5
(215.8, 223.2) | 26.3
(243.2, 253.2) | 27.7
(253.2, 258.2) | 27.4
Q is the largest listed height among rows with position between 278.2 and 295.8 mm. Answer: 31.33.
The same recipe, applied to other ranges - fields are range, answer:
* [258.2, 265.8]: 28.2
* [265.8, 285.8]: 30.14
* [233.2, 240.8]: 28.05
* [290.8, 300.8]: 30.47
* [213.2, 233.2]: 26.87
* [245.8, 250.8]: 28.48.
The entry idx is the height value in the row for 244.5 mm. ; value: 27.31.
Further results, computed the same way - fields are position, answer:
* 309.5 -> 32.48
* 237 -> 26.94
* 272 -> 30.14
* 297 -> 28.89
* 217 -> 25.61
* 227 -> 26.29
